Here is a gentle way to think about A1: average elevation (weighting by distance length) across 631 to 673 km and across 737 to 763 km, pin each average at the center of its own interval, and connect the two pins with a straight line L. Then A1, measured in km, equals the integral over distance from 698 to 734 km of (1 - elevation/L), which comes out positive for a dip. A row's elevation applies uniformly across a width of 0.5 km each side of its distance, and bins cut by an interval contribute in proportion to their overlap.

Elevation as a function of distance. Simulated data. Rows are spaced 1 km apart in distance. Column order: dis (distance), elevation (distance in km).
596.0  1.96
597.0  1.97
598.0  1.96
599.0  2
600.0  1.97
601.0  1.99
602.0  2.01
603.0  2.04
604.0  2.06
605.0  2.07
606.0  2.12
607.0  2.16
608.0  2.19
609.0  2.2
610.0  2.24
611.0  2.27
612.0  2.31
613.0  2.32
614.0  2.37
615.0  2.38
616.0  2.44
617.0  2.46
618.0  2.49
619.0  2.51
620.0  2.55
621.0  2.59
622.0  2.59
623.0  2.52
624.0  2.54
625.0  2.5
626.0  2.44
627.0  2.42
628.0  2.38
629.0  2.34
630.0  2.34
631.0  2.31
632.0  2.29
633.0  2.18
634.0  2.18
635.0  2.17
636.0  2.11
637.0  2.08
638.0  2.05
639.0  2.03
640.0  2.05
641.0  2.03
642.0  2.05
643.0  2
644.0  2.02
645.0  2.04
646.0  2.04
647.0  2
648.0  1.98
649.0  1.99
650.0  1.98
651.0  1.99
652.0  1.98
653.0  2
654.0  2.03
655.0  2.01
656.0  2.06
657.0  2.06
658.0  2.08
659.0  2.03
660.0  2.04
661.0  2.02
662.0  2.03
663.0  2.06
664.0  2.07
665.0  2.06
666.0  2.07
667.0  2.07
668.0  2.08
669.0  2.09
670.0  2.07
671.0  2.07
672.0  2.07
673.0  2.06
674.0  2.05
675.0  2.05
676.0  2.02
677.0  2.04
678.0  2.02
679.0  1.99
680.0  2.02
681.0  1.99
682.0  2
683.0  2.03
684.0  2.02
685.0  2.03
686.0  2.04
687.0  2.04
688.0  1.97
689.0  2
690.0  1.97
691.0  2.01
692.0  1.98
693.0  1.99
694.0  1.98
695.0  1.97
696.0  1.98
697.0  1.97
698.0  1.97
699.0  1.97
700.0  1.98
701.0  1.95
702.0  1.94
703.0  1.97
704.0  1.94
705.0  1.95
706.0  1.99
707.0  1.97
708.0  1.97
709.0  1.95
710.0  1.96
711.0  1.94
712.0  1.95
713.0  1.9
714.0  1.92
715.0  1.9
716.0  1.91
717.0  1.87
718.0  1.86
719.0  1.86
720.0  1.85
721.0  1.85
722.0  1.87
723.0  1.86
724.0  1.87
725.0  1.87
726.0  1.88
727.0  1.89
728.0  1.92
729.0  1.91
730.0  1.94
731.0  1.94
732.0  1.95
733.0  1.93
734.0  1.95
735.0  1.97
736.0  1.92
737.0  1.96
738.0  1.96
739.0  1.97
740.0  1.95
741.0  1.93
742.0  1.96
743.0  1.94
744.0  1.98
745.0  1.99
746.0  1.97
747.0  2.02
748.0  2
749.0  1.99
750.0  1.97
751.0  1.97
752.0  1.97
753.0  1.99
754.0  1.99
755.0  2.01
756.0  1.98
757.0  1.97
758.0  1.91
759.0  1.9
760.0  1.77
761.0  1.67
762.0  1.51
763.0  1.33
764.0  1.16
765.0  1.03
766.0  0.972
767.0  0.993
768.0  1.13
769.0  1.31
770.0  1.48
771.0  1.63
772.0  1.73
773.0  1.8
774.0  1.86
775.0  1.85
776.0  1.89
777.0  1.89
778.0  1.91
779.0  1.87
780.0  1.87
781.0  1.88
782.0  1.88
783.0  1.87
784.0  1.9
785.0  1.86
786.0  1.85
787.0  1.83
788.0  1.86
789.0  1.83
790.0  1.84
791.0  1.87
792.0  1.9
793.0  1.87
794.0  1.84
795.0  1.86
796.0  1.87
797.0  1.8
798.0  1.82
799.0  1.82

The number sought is 0.9 km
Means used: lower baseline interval 2.06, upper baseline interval 1.92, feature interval 1.92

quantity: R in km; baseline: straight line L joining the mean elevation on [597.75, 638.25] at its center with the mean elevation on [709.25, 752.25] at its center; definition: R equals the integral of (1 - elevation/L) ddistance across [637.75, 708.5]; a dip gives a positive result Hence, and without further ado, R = 3.00 km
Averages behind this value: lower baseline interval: 2.27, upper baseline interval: 1.93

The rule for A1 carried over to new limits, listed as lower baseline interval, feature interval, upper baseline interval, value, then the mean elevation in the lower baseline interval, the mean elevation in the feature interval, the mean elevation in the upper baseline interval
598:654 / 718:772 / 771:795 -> 3.9 km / 2.2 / 1.8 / 1.85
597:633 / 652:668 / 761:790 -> 0.5 km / 2.29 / 2.04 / 1.65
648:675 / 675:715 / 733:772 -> -0.8 km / 2.04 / 1.98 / 1.77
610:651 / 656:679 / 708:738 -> 0.7 km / 2.26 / 2.05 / 1.91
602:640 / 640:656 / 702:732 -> 1.3 km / 2.3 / 2.01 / 1.91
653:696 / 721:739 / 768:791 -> -0.1 km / 2.03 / 1.92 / 1.79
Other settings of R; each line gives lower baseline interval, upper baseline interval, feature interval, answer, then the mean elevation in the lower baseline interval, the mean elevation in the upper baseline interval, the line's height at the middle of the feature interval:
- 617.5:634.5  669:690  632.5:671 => 3.1 km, 2.42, 2.03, 2.23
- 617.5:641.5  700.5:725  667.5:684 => 0.4 km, 2.32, 1.92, 2.1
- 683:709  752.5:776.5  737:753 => -2.3 km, 1.98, 1.62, 1.72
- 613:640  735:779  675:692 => 0.7 km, 2.35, 1.77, 2.1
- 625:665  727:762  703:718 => 0.5 km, 2.11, 1.94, 2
